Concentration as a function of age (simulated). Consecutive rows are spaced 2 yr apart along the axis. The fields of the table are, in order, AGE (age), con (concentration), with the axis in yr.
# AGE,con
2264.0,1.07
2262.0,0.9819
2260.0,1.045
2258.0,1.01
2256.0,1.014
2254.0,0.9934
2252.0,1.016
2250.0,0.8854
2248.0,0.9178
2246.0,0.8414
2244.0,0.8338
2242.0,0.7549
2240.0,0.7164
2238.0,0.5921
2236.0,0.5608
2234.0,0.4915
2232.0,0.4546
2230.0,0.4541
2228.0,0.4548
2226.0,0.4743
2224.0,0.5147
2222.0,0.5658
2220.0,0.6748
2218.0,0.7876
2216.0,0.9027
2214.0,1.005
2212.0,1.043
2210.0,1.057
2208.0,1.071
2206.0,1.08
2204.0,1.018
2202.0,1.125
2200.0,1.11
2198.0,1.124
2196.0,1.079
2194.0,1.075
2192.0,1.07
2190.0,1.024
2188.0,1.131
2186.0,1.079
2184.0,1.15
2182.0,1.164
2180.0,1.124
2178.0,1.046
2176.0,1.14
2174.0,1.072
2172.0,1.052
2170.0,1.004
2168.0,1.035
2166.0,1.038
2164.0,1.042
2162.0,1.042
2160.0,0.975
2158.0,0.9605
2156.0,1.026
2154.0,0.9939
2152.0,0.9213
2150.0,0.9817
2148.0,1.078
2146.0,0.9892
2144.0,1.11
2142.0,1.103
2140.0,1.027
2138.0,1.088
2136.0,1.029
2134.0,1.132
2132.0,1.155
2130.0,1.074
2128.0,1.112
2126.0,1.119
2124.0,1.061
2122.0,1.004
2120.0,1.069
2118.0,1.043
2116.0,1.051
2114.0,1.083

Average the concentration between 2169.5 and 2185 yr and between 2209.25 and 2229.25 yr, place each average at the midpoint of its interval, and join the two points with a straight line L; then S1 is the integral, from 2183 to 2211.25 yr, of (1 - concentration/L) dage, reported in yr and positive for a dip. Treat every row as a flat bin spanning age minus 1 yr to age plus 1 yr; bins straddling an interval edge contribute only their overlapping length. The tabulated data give -4.9 yr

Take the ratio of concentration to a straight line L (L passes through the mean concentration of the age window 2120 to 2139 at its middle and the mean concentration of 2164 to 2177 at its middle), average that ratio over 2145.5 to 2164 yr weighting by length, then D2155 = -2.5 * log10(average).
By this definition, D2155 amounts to 0.071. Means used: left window 1.09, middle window 0.999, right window 1.06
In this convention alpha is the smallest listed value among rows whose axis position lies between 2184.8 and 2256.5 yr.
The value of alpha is 0.4541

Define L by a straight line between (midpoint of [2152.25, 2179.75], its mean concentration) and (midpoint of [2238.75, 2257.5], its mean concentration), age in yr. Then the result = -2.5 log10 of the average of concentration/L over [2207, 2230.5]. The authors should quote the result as 0.24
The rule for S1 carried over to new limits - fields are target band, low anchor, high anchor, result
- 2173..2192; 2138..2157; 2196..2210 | -0.7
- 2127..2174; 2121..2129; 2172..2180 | 1.6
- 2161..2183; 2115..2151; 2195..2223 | -1.1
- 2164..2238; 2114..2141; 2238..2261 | 4.0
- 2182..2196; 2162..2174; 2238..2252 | -1.6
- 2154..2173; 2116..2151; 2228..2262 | -0.5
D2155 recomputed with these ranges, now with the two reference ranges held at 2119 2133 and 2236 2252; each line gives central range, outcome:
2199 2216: -0.19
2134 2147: -0.01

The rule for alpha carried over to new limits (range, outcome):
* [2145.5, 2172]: 0.9213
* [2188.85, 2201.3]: 1.024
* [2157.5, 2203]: 0.9605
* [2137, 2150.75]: 0.9817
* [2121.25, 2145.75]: 1.004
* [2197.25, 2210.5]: 1.018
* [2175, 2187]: 1.046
